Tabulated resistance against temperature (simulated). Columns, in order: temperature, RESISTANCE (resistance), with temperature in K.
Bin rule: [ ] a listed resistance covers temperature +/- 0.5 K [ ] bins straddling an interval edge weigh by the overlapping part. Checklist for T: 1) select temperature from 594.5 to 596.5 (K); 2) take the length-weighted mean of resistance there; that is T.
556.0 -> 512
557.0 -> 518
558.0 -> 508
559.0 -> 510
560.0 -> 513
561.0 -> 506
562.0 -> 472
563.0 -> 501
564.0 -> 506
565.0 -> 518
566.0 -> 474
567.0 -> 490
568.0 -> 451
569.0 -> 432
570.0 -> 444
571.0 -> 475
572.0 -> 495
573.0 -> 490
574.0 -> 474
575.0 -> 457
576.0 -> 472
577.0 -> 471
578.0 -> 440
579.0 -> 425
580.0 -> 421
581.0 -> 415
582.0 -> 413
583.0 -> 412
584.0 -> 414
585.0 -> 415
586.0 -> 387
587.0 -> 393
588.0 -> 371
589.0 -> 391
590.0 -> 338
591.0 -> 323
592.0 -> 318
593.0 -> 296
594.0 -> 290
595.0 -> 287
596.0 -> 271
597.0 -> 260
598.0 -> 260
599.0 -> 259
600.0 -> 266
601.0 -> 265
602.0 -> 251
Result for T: 279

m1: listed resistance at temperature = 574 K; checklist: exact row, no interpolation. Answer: 474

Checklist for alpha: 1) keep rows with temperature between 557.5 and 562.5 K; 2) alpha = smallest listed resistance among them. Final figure 472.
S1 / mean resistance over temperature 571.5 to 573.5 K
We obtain 492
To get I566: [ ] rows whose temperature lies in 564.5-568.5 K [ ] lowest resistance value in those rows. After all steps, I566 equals 451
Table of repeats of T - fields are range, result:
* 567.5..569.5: 442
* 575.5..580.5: 446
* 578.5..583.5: 417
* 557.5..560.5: 510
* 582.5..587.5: 404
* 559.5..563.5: 498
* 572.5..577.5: 473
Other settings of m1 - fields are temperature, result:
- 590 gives 338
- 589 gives 391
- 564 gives 506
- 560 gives 513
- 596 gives 271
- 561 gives 506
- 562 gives 472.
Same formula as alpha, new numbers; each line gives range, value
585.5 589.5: 371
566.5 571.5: 432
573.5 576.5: 457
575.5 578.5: 440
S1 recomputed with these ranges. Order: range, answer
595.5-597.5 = 266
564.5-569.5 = 473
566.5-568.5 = 470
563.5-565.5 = 512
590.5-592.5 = 320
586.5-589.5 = 385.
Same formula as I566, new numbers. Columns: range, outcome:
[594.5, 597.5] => 260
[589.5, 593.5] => 296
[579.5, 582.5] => 413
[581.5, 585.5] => 412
